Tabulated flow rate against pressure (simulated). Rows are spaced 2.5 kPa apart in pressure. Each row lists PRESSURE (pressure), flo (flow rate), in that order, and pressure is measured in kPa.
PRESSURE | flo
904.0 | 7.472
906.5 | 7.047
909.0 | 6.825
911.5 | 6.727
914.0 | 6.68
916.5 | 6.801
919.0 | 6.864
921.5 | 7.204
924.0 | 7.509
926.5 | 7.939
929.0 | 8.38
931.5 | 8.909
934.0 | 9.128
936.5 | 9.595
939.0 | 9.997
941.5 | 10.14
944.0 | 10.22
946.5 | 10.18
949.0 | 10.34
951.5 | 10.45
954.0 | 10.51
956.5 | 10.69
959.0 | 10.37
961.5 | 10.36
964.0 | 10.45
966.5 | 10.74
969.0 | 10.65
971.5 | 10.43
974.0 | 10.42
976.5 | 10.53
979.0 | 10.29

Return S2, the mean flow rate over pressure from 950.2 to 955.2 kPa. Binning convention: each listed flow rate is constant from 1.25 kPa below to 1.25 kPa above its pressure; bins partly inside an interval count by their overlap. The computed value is 10.5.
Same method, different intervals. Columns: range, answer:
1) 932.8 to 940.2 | 9.57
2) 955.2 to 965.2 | 10.5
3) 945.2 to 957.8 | 10.4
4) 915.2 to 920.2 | 6.83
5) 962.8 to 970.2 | 10.6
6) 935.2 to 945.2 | 9.98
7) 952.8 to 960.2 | 10.5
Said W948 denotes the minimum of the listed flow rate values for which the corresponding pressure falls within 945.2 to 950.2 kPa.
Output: 10.18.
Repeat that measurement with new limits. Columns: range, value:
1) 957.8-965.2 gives 10.36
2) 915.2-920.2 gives 6.801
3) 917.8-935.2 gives 6.864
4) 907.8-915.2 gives 6.68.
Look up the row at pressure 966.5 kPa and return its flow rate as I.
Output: 10.74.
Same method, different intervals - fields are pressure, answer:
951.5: 10.45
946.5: 10.18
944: 10.22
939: 9.997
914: 6.68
